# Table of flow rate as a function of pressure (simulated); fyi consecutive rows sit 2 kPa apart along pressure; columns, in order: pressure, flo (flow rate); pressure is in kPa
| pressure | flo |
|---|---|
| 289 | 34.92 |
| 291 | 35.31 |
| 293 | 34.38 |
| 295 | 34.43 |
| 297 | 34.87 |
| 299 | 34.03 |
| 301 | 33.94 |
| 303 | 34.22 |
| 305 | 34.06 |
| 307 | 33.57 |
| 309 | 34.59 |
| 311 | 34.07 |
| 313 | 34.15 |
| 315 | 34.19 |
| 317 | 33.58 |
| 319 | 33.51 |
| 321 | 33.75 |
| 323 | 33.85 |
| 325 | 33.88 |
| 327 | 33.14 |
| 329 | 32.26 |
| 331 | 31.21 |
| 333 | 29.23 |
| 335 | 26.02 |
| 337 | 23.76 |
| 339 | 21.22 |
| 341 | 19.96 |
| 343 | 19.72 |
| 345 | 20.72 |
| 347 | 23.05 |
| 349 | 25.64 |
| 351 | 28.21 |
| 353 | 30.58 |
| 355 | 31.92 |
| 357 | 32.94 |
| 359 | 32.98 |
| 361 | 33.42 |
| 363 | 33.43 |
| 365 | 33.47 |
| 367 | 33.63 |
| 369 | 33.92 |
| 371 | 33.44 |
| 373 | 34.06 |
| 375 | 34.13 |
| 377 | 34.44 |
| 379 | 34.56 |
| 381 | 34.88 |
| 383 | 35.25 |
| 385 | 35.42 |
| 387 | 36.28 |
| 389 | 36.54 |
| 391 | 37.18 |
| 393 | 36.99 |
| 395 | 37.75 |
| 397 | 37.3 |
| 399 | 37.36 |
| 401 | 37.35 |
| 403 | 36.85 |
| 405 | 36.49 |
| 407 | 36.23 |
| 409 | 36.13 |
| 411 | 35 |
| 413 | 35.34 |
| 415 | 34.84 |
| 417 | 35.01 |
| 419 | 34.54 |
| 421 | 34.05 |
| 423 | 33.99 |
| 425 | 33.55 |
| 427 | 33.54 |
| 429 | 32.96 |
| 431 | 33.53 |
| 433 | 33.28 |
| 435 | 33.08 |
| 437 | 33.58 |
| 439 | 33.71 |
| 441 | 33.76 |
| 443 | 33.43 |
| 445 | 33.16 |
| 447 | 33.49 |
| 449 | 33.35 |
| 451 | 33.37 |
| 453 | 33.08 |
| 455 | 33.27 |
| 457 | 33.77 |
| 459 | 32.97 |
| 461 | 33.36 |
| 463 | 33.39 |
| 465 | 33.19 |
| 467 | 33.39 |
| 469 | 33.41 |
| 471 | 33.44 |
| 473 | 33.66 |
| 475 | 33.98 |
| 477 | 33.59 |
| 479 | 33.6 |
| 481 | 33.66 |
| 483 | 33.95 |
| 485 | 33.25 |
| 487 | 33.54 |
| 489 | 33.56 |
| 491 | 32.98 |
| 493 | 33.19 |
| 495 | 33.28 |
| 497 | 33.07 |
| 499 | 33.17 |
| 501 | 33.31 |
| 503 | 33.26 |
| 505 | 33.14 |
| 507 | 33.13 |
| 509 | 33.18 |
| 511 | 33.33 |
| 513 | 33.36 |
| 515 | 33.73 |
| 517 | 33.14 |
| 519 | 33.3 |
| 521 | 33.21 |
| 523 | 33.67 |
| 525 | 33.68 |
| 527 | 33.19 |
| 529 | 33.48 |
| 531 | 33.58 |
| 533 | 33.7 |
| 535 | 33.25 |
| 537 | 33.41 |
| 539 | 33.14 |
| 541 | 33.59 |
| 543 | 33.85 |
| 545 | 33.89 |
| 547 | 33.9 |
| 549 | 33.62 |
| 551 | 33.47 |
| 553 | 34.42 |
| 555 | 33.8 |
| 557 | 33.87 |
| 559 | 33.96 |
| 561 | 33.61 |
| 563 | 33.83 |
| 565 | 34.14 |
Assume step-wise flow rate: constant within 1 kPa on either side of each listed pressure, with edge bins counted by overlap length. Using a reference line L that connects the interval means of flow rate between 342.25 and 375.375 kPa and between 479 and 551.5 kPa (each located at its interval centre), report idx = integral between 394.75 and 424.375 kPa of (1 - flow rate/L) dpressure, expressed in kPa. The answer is -4.2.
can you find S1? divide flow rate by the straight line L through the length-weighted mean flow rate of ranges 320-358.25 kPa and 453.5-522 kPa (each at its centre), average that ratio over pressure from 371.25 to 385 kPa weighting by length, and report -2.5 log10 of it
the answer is -0.18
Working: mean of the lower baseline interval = 28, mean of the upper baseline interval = 33.4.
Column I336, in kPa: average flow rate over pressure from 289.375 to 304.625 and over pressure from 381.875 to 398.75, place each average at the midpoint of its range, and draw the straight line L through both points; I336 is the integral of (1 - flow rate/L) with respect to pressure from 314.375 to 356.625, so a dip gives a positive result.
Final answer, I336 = 8.1 kPa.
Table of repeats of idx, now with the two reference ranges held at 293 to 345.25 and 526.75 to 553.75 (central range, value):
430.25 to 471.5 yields -1.0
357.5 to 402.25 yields -4.8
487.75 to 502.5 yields -0.1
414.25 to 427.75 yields -0.8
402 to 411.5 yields -1.2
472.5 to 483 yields -0.3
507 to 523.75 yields 0.0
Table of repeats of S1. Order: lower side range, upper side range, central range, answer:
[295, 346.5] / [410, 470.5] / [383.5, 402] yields -0.137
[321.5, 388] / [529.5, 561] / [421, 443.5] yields -0.054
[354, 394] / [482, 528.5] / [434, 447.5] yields 0.014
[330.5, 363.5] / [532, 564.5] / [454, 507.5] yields -0.063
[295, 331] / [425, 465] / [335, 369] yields 0.203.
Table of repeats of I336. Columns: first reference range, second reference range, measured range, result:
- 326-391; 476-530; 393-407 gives -2.5 kPa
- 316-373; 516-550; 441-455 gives -0.7 kPa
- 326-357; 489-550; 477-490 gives -0.6 kPa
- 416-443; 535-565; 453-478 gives 0.2 kPa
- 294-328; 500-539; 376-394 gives -1.0 kPa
